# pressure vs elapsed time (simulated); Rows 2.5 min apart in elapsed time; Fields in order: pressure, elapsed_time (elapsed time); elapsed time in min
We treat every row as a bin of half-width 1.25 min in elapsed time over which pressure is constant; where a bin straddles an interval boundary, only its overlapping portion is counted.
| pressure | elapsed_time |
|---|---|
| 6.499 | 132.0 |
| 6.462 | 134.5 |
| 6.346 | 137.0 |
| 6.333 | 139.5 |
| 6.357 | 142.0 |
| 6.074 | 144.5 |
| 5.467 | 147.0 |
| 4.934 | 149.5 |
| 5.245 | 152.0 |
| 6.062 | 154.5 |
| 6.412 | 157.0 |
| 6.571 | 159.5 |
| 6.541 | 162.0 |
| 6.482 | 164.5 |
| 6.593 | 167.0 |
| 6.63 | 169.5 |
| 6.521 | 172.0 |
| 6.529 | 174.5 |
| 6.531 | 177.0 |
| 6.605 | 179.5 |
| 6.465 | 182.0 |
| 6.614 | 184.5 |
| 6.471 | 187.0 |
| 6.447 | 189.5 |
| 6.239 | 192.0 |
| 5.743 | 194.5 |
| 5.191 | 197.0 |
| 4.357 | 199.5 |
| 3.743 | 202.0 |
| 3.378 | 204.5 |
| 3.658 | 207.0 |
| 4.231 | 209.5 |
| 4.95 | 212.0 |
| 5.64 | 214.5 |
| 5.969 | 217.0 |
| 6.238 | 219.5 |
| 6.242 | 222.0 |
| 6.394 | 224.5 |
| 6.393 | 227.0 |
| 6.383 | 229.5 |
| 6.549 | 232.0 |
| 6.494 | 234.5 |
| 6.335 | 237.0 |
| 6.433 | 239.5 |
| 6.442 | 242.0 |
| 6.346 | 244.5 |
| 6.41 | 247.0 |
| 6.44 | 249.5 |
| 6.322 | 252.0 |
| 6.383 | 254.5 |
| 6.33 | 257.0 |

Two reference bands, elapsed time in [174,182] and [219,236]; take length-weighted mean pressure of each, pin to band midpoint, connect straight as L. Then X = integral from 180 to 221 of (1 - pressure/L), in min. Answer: 7.1 min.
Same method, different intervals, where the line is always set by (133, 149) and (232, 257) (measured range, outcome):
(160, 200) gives -0.41 min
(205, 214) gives 2.84 min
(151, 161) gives 0.09 min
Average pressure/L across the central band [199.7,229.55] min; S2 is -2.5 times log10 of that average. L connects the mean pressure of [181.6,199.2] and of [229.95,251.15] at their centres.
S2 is 0.20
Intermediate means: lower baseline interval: 6.06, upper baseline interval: 6.43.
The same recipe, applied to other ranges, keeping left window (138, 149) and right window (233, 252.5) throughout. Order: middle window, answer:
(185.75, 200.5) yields 0.08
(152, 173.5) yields -0.06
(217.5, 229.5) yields 0.00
